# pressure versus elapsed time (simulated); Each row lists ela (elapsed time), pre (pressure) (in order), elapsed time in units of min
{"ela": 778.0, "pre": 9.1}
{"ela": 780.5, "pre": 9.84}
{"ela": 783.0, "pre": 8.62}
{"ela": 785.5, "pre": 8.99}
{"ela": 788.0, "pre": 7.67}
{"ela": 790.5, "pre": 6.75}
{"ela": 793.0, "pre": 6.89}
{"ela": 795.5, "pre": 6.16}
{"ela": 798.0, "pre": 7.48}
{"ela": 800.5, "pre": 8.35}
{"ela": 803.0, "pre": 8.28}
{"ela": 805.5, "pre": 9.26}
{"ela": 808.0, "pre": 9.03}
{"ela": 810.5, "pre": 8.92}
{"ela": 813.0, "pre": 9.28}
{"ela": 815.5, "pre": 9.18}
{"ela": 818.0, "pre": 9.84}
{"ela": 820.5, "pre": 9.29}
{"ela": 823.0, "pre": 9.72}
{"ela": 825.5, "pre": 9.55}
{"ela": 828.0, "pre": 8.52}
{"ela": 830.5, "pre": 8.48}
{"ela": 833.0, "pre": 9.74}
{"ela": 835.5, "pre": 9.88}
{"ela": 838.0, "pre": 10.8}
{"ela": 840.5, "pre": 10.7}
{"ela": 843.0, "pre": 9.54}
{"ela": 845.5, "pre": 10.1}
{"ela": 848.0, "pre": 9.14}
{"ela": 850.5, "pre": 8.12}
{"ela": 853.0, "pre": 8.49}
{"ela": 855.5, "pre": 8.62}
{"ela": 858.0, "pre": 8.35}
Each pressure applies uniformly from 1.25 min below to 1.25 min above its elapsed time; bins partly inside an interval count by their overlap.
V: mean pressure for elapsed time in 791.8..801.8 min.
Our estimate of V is 7.23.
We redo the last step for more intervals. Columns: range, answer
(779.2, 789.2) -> 8.79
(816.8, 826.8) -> 9.59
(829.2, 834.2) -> 9.1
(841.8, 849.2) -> 9.6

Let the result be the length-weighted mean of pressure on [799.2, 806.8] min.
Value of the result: 8.63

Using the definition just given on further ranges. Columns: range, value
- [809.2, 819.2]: 9.3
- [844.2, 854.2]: 8.97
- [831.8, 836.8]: 9.82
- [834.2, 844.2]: 10.2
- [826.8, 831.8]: 8.51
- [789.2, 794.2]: 6.83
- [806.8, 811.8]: 8.98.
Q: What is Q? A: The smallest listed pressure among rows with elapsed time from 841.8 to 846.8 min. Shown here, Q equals 9.54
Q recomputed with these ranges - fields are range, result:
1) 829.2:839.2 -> 8.48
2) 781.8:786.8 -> 8.62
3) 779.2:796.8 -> 6.16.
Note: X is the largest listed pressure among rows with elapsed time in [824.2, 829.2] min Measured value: 9.55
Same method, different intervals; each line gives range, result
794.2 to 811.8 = 9.26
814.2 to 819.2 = 9.84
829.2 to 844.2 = 10.8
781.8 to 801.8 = 8.99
